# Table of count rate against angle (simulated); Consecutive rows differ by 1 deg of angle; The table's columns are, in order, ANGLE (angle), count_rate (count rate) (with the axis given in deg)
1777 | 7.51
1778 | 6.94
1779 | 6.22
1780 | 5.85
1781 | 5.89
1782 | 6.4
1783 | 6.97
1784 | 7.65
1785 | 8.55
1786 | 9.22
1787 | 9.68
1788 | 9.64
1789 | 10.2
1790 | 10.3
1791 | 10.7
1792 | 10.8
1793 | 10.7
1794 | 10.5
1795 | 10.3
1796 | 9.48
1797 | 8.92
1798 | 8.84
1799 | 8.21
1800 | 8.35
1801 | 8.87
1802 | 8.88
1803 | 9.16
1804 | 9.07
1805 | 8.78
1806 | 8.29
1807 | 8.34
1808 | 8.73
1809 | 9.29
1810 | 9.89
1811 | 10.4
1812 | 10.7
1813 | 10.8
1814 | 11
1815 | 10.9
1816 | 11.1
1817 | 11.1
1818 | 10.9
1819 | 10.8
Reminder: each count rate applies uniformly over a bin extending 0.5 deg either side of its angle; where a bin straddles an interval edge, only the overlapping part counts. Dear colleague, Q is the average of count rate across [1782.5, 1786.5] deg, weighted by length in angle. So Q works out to 8.1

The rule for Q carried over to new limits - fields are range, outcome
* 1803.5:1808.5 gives 8.64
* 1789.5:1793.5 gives 10.6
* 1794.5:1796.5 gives 9.89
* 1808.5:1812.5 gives 10.1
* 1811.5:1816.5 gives 10.9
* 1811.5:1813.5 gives 10.8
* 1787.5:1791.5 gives 10.2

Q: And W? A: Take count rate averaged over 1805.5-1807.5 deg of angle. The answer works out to 8.31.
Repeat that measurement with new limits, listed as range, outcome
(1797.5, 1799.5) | 8.53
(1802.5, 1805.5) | 9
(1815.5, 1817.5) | 11.1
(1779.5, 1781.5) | 5.87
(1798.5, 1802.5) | 8.58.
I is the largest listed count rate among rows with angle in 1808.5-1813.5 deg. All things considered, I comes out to 10.8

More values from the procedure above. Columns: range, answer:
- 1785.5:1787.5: 9.68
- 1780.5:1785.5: 8.55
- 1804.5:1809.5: 9.29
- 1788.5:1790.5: 10.3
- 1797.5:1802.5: 8.88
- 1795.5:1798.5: 9.48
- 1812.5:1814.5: 11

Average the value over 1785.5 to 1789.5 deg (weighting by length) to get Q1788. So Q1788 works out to 9.68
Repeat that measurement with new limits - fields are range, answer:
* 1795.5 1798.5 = 9.08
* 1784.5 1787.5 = 9.15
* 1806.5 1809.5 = 8.79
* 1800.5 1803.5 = 8.97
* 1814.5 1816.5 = 11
